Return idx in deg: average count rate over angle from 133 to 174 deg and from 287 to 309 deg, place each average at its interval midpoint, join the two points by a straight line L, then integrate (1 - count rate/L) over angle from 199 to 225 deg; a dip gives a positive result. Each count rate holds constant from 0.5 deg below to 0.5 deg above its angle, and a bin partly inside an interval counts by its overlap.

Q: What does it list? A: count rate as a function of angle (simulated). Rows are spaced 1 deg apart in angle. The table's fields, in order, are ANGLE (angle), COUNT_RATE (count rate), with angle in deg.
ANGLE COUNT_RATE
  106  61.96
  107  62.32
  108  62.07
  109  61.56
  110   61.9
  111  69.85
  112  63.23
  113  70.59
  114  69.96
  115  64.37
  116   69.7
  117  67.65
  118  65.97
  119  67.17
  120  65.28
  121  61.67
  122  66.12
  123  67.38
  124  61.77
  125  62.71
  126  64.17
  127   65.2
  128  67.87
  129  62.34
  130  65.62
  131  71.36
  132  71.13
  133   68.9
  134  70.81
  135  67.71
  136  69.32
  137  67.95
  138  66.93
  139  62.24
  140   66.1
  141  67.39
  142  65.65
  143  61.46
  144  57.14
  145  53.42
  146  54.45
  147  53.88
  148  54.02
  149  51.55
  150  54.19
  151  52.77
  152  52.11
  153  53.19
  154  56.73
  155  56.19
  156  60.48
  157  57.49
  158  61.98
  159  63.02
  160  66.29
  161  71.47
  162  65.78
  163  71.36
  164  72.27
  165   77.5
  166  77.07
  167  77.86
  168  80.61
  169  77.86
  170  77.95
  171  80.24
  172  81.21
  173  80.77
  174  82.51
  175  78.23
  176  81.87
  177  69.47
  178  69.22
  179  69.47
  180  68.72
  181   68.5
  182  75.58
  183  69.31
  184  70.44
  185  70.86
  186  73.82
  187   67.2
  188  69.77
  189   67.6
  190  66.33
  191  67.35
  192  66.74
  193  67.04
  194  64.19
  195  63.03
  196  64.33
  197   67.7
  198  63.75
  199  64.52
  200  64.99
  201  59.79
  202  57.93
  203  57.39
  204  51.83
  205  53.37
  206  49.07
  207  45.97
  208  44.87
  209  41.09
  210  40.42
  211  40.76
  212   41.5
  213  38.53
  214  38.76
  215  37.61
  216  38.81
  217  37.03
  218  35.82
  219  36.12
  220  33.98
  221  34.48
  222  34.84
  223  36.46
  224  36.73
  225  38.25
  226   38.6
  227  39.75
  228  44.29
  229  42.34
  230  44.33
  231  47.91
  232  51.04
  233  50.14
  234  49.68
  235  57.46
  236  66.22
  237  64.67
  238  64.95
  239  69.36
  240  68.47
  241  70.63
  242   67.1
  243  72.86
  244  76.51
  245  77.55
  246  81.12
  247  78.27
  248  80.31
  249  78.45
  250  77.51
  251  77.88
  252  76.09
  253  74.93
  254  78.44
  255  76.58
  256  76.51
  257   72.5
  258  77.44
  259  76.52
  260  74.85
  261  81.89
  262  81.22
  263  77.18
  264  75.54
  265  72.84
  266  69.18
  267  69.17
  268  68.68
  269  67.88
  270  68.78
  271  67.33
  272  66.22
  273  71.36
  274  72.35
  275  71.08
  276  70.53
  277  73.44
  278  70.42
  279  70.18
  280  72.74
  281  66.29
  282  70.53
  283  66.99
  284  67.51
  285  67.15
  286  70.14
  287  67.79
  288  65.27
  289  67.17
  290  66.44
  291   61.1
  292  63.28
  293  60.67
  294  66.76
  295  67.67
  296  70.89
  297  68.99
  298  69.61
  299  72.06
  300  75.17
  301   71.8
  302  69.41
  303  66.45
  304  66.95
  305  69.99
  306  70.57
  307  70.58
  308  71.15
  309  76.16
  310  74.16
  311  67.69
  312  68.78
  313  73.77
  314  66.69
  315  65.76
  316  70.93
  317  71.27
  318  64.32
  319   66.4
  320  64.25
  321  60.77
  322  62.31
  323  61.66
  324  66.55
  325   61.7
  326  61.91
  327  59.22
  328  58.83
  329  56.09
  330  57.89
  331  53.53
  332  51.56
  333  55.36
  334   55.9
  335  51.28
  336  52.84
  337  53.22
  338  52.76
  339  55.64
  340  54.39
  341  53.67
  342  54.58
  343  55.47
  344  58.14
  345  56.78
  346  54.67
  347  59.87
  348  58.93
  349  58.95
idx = 8.9 deg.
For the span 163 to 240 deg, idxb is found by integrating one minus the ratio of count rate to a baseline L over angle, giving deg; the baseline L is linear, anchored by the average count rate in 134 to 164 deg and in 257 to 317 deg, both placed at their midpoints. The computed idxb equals 6.7 deg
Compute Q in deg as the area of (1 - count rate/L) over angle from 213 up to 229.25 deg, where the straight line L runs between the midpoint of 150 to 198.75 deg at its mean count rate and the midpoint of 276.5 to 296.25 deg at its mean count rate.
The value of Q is 7.3 deg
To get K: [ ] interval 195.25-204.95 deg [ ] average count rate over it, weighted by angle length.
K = 61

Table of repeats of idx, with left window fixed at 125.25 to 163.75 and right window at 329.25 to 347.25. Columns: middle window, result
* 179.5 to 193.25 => -1.9 deg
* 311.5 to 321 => -2.0 deg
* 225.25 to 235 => 2.2 deg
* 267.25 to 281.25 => -3.1 deg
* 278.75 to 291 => -2.4 deg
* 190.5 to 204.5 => -0.6 deg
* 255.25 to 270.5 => -4.3 deg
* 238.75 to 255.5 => -4.9 deg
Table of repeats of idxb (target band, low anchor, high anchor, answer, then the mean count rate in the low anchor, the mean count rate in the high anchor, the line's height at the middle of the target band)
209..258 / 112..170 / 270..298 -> 8.0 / 64.9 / 68.2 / 67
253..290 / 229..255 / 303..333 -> -2.7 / 67.7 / 65.1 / 66.7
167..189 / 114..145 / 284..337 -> -2.9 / 65.8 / 65.2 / 65.7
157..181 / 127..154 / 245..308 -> -3.6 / 61.9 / 71.5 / 63.9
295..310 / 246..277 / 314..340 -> -1.3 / 74.3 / 59.7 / 65.2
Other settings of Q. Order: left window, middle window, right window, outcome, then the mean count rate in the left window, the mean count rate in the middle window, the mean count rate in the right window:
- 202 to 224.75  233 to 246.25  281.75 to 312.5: -4.5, 41.5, 67.3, 68.7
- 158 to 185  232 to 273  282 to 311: -0.7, 73.7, 71.7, 68.7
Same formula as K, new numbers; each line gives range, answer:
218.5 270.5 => 63.5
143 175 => 65.7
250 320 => 70.6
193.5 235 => 47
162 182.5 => 75.7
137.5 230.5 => 59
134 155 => 59.6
